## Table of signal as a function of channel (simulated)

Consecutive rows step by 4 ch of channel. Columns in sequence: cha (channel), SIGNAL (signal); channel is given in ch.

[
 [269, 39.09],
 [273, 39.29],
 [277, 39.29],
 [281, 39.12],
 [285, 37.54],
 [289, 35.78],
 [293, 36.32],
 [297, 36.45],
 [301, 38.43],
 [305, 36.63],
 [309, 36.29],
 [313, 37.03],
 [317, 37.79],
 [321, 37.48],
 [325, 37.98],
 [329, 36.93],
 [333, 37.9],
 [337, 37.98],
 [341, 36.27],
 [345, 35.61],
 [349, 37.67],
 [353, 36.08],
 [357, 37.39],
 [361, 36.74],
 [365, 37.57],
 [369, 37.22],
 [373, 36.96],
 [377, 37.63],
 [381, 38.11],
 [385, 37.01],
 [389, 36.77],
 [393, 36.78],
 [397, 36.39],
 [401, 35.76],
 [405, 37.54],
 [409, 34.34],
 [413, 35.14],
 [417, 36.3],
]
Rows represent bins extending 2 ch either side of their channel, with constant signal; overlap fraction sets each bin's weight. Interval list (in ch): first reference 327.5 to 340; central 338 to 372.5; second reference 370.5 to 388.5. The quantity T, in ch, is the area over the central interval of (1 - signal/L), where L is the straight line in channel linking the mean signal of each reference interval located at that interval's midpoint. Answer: 0.5 ch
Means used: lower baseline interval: 37.5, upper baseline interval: 37.4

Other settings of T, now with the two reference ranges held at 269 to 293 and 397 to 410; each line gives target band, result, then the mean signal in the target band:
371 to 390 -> -0.45 ch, 37.3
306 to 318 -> 0.21 ch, 36.9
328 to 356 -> 0.13 ch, 36.9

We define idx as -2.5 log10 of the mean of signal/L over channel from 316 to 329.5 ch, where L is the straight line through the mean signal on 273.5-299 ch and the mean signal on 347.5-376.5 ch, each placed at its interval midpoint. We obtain -0.008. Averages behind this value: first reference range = 37.5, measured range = 37.6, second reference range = 37.1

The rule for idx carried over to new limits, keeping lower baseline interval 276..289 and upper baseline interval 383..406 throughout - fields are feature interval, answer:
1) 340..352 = 0.02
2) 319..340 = 0.00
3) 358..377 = 0.00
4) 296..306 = 0.02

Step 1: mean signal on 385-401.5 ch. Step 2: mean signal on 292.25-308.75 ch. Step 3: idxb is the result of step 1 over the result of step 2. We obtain 1.0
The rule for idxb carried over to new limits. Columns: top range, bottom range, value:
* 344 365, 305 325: 0.99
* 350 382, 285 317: 1.01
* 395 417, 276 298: 0.96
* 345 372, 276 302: 0.99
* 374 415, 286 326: 0.99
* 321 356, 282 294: 1.01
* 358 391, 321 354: 1.00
